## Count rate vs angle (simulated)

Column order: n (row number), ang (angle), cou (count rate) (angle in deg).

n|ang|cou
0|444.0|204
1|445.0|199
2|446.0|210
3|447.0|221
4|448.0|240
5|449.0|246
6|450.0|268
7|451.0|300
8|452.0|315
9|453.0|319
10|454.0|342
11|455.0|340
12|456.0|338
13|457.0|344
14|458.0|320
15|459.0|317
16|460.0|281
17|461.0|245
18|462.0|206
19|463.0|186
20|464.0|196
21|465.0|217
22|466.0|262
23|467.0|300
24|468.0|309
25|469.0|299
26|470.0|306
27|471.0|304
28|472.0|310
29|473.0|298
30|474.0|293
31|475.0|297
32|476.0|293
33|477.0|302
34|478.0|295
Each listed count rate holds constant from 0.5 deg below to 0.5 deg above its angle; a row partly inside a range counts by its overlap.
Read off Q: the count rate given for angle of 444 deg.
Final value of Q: 204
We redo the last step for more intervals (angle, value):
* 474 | 293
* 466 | 262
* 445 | 199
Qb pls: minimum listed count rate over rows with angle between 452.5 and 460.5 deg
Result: 281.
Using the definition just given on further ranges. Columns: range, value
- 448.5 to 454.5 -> 246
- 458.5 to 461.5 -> 245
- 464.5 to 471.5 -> 217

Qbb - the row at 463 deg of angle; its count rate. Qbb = 186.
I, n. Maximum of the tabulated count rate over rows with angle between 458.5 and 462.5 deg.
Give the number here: 317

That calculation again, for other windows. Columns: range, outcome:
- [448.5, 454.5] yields 342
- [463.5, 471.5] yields 309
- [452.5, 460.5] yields 344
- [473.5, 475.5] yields 297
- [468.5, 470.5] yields 306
